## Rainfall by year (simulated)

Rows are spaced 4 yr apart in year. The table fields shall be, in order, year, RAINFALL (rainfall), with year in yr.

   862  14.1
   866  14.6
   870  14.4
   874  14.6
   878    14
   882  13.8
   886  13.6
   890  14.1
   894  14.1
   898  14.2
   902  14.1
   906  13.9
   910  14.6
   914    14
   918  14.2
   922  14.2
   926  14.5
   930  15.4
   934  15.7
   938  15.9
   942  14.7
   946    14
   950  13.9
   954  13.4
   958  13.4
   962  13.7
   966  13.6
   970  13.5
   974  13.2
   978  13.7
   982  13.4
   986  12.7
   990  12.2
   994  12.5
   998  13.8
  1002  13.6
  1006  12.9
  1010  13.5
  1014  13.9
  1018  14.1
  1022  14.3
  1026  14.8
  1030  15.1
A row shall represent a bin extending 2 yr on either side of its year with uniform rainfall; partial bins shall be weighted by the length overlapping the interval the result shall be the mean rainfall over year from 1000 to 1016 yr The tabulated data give 13.5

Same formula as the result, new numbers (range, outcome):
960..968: 13.6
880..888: 13.7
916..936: 14.8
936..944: 15.3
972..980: 13.4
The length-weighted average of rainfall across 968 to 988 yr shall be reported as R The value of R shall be 13.3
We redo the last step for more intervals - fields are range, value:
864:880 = 14.4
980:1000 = 12.9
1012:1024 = 14.1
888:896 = 14.1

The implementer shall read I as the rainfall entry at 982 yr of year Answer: 13.4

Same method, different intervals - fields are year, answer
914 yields 14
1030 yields 15.1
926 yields 14.5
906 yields 13.9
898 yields 14.2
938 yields 15.9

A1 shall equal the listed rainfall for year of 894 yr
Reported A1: 14.1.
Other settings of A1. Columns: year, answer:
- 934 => 15.7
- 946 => 14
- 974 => 13.2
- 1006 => 12.9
